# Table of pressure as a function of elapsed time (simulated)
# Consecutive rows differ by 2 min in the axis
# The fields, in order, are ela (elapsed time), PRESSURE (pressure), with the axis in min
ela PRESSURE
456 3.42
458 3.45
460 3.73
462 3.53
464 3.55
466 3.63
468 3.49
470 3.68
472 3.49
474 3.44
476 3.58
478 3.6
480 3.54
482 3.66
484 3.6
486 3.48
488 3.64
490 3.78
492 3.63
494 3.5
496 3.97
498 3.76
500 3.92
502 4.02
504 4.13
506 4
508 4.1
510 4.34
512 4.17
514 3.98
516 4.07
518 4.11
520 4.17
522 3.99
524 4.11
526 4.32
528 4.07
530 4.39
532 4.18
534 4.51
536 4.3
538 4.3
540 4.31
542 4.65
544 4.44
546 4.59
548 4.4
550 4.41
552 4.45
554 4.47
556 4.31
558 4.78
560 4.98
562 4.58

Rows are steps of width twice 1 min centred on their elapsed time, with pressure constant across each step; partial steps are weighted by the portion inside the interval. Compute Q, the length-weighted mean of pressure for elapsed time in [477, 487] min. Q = 3.58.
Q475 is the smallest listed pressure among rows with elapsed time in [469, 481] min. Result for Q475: 3.44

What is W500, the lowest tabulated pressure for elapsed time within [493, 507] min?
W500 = 3.5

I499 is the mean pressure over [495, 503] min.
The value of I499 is 3.92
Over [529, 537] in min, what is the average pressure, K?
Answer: 4.34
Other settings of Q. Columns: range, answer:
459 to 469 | 3.59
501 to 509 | 4.06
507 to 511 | 4.22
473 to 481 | 3.54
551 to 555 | 4.46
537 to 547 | 4.46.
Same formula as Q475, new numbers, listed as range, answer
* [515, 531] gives 3.99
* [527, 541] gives 4.07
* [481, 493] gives 3.48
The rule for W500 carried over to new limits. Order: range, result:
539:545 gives 4.31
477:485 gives 3.54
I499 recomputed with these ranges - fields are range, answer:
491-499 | 3.71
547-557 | 4.41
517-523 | 4.09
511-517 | 4.07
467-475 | 3.52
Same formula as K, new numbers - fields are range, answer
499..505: 4.02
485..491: 3.63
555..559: 4.54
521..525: 4.05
